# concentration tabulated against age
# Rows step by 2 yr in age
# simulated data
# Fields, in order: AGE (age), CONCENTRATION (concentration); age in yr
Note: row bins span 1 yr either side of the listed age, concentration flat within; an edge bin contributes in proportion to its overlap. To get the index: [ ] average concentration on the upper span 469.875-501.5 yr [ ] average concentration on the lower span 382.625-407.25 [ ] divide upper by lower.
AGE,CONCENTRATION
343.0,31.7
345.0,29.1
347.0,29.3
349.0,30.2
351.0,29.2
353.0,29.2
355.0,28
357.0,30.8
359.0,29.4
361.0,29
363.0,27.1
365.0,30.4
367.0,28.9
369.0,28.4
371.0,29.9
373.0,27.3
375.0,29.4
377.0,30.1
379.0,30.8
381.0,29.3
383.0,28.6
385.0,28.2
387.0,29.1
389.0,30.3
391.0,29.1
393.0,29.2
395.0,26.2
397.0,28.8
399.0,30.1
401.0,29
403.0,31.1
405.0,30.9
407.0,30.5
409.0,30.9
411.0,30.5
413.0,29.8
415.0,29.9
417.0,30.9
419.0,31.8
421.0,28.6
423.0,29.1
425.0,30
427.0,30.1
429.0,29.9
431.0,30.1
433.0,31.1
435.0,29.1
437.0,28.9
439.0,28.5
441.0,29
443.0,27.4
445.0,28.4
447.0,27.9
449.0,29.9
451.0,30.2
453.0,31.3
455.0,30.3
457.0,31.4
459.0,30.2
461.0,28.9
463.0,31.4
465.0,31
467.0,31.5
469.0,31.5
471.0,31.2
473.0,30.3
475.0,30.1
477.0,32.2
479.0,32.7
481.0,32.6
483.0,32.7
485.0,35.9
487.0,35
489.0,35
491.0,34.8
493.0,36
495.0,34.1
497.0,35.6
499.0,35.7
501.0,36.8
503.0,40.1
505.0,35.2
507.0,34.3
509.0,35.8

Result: 1.15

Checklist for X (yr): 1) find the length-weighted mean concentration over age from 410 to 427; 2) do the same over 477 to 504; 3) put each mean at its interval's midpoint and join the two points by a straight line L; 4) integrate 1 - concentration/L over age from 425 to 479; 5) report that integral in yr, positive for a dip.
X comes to 3.77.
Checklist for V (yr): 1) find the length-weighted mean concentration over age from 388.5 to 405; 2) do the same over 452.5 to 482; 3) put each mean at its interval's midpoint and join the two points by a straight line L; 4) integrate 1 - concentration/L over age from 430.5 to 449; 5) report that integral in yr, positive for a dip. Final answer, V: 0.9 yr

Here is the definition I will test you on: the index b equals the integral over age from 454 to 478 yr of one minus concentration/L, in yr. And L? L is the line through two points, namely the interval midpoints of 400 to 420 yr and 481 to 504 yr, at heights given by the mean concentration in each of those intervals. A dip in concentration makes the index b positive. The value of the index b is 2.16 yr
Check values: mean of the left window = 30.5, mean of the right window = 35.5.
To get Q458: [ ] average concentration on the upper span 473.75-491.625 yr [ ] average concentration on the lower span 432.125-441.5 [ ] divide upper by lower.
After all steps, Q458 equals 1.14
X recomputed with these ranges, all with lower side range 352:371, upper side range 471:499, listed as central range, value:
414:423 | 0.3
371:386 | 0.3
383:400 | 0.7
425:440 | 0.9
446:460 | 1.0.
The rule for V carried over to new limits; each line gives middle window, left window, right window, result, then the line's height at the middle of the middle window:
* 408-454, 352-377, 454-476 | 0.7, 30.1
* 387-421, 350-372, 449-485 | 0.1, 30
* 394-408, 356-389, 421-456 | -0.1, 29.3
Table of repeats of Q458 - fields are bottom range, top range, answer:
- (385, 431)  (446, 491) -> 1.06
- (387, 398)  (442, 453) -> 1.01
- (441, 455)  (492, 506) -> 1.24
